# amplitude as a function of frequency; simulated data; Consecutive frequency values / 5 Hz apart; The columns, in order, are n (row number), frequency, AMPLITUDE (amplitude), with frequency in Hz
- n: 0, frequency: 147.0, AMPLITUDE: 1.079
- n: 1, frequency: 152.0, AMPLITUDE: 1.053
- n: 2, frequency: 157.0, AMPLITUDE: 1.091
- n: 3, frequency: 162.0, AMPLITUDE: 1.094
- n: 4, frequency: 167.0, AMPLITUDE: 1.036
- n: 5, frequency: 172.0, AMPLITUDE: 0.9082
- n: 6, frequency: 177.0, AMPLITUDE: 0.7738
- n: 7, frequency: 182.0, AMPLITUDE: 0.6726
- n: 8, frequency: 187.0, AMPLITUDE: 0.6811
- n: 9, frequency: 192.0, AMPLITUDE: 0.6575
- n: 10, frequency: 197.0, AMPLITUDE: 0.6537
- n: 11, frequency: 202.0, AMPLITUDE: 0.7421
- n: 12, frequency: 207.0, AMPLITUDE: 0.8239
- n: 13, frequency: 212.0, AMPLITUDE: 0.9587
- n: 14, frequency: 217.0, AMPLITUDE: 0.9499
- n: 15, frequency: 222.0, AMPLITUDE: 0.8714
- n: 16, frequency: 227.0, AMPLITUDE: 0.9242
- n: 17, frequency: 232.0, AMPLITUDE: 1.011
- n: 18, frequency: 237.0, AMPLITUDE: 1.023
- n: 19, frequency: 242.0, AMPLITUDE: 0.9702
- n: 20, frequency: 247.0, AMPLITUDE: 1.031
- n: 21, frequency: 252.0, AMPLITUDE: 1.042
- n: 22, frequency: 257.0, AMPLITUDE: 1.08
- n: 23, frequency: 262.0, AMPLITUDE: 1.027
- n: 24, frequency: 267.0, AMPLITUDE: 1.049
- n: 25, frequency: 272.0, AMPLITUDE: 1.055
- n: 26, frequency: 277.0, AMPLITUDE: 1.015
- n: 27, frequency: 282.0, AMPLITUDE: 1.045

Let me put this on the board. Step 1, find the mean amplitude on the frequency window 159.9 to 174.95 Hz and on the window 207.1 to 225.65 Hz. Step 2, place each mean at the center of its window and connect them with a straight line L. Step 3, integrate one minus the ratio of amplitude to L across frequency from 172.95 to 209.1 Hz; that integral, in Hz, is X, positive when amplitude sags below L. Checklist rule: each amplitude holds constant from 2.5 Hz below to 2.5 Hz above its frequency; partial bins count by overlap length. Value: 8.9 Hz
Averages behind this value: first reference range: 1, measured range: 0.722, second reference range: 0.913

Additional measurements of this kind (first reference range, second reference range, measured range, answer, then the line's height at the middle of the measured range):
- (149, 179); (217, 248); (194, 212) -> 3.89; 0.98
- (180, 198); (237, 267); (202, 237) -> -3.09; 0.843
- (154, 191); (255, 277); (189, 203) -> 3.76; 0.927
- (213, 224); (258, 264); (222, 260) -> -0.74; 0.983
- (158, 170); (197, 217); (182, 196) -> 3.92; 0.928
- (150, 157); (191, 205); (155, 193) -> 1.39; 0.894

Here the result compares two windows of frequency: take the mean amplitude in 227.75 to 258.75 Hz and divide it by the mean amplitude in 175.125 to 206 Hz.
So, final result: 1.45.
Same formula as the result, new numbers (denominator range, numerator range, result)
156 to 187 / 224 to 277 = 1.13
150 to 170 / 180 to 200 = 0.63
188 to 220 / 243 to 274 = 1.32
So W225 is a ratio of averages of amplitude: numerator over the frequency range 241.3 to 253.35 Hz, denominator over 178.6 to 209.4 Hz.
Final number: 1.4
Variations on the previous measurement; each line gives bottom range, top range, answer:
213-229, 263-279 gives 1.13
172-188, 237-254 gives 1.37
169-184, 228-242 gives 1.25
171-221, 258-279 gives 1.33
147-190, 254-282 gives 1.14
